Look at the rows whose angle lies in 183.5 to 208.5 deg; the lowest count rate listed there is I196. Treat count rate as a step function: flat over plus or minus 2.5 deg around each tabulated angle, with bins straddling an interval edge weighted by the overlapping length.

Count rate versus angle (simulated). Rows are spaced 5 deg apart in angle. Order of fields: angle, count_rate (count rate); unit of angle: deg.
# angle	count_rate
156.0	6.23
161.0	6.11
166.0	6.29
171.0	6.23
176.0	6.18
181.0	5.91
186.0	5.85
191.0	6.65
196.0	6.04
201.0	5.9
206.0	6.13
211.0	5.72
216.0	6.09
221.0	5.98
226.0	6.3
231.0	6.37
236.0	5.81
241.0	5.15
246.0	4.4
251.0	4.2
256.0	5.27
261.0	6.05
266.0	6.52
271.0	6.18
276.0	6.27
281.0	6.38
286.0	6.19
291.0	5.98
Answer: 5.85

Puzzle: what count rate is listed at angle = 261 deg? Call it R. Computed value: 6.05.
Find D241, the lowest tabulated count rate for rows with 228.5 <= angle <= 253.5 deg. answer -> 4.2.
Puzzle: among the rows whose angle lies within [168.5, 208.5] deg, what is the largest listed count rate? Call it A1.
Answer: 6.65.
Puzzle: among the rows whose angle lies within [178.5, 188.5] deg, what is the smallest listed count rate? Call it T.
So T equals 5.85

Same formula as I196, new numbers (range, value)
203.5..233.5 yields 5.72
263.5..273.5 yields 6.18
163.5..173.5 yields 6.23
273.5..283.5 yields 6.27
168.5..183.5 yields 5.91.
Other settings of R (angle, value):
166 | 6.29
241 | 5.15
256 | 5.27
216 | 6.09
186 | 5.85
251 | 4.2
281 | 6.38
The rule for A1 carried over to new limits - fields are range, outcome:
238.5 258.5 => 5.27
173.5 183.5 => 6.18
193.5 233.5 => 6.37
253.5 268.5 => 6.52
